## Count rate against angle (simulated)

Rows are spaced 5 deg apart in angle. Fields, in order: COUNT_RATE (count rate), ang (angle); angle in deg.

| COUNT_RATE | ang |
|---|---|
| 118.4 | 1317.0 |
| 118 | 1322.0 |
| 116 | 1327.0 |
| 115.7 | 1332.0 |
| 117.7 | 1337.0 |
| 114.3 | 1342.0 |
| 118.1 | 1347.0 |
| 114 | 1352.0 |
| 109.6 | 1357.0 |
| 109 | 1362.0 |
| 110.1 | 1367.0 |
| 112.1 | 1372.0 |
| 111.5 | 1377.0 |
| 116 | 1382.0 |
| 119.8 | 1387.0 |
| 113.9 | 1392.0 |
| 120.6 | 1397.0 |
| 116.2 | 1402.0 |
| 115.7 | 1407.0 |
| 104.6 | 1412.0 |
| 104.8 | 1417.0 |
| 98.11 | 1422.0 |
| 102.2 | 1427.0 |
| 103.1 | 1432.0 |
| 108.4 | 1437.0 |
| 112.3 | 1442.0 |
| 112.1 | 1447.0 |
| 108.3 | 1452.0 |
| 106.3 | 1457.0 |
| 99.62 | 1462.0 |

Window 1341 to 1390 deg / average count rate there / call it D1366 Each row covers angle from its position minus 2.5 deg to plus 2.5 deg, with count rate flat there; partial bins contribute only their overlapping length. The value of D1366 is 113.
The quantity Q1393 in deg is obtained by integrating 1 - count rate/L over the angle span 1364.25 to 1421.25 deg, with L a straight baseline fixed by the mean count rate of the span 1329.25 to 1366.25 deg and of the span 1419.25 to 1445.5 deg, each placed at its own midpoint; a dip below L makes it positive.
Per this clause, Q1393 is -1.8 deg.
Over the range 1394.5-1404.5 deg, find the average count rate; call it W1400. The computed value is 118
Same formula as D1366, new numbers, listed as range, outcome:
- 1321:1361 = 115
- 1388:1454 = 110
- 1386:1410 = 117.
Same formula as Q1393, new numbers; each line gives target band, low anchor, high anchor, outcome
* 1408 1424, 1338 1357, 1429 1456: 0.94 deg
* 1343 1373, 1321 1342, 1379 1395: 1.09 deg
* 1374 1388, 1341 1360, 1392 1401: 0.17 deg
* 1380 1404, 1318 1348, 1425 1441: -1.61 deg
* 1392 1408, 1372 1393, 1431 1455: -0.53 deg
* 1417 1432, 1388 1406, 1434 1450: 1.55 deg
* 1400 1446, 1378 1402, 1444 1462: 1.97 deg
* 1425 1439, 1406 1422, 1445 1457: 0.41 deg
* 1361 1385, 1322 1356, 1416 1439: -0.25 deg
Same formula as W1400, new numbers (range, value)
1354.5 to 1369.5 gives 110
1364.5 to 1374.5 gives 111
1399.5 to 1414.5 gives 112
